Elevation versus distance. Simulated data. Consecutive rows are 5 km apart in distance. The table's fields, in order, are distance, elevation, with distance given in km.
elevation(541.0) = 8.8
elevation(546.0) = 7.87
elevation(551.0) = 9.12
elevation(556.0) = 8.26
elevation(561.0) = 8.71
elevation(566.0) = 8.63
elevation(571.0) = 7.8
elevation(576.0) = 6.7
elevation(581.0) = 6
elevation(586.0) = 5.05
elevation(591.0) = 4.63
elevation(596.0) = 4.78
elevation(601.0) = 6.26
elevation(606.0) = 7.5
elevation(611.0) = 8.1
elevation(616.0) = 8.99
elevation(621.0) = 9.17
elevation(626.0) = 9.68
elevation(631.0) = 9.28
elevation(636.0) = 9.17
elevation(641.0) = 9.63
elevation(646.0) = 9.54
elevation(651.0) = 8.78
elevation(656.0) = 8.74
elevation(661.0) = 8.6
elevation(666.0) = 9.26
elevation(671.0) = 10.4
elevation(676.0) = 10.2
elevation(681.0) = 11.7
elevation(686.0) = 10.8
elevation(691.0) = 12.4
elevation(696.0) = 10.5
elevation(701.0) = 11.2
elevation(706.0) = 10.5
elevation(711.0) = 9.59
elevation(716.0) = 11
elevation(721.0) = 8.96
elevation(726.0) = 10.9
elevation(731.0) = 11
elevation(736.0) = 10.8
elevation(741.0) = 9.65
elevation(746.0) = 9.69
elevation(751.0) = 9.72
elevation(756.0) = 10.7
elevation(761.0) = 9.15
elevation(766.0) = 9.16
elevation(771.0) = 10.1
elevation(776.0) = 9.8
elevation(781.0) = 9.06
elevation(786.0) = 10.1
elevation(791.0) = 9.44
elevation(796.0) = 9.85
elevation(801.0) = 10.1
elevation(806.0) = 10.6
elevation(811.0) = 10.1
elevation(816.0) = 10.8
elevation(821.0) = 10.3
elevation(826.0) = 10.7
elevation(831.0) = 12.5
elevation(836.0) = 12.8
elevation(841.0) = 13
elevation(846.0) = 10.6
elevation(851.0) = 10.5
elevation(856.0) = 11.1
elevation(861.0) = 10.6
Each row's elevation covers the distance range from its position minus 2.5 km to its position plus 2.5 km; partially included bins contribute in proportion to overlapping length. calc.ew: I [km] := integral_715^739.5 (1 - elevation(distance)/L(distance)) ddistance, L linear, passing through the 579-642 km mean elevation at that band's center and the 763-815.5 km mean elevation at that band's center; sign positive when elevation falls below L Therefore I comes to -3.84 km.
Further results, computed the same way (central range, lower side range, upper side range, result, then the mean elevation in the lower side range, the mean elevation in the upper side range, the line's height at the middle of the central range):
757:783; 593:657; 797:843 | 2.26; 8.4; 11.1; 10.4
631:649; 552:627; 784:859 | -2.90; 7.34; 10.8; 8.1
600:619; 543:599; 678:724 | 0.69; 7.06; 10.7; 8.15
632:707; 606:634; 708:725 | -4.82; 8.91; 9.96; 9.45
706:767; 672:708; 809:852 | 5.74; 11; 11.3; 11.1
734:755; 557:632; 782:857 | -0.74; 7.4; 10.8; 9.66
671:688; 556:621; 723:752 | -3.36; 7.07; 10.3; 9.04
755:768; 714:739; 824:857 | 1.53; 10.5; 11.6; 10.9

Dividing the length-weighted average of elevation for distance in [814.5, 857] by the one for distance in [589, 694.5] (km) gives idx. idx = 1.27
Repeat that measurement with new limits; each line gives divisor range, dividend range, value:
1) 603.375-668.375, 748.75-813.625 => 1.10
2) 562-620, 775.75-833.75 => 1.50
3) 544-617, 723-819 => 1.40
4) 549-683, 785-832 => 1.25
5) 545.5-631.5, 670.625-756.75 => 1.40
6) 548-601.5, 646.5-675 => 1.33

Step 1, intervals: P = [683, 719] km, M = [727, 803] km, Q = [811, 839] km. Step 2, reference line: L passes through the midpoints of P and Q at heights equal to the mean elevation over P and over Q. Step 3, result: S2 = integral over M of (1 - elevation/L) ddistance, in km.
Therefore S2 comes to 8.1 km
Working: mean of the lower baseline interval 10.8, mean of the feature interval 9.91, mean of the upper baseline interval 11.3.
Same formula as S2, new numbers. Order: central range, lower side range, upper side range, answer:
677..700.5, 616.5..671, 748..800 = -4.66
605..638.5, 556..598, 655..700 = -2.36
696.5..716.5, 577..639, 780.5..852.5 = -3.46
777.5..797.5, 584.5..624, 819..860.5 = 1.53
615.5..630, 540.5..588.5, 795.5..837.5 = -1.60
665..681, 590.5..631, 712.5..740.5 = -1.99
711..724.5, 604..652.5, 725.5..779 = -0.33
